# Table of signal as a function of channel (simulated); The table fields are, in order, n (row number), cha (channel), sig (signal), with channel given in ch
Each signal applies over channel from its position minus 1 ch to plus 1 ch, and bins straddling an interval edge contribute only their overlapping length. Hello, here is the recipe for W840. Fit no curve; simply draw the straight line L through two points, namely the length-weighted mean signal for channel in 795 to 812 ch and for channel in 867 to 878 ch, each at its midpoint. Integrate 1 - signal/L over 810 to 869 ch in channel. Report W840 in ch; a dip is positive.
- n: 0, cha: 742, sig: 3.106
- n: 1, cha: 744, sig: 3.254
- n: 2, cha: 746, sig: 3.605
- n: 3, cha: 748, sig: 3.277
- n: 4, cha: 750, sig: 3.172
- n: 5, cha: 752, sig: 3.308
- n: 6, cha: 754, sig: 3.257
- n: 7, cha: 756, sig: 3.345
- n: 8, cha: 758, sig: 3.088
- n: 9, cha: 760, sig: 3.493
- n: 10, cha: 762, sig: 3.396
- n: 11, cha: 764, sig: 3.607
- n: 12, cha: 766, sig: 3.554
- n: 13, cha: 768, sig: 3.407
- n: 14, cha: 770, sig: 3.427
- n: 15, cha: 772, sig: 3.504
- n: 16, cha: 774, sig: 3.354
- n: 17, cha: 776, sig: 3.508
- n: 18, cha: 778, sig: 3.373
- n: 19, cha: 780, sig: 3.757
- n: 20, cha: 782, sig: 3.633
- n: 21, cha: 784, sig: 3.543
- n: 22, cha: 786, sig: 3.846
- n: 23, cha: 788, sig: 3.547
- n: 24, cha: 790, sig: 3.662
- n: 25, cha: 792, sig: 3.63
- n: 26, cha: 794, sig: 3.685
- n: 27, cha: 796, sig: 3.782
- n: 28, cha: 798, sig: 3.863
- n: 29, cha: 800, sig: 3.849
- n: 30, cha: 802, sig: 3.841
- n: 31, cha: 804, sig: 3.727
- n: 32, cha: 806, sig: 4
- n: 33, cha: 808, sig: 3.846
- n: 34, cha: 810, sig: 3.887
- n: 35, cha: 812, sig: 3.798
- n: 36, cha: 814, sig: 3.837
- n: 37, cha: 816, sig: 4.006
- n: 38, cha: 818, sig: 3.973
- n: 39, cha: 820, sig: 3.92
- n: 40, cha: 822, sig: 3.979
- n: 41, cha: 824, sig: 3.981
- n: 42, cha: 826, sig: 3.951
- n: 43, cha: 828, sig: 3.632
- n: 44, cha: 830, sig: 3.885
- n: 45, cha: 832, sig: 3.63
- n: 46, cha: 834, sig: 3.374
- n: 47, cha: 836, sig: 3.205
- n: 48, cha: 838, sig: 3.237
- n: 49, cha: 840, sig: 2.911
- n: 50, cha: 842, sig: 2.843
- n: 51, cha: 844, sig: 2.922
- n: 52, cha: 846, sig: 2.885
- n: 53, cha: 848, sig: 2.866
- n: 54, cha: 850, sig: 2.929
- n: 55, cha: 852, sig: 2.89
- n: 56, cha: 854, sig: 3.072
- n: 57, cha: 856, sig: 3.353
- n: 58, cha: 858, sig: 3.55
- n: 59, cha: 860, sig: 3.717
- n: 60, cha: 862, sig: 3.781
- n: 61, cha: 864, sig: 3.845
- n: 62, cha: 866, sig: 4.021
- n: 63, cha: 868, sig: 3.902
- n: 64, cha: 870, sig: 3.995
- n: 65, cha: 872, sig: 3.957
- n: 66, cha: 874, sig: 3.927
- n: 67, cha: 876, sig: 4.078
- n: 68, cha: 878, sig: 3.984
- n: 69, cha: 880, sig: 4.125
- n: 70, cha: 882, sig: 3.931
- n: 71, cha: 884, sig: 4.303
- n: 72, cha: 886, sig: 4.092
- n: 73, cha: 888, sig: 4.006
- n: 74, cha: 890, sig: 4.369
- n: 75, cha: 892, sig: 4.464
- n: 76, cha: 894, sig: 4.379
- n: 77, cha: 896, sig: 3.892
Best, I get 5.9 ch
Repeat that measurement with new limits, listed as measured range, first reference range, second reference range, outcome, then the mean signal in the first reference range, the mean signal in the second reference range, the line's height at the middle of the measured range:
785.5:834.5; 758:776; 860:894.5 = -1.67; 3.45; 4.05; 3.68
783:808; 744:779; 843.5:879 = -2.25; 3.39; 3.55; 3.44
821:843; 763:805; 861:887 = 1.77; 3.62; 4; 3.82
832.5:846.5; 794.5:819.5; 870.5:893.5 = 3.14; 3.86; 4.12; 3.97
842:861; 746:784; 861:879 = 3.64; 3.42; 3.94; 3.85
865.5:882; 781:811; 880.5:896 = 0.53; 3.76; 4.2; 4.13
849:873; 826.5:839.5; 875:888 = 1.58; 3.49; 4.08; 3.83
